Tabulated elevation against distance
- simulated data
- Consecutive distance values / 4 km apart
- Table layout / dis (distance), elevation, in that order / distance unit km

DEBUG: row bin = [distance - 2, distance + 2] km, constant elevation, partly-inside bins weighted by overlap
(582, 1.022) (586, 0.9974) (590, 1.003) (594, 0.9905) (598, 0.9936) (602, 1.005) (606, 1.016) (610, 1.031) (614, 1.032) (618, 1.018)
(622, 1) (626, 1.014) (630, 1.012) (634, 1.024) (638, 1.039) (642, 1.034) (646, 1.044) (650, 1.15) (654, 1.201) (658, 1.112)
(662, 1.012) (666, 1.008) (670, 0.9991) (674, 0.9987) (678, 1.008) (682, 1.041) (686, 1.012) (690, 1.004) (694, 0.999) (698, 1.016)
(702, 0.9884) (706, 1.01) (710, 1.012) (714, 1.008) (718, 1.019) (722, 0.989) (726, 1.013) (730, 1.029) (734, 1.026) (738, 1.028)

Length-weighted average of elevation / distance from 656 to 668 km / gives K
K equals 1.04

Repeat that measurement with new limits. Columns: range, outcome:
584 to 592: 1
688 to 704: 1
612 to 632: 1.02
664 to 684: 1.01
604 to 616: 1.03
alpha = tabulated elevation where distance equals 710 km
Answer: 1.012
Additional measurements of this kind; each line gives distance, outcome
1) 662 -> 1.012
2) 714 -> 1.008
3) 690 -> 1.004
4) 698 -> 1.016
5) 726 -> 1.013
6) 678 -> 1.008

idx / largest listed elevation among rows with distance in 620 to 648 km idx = 1.044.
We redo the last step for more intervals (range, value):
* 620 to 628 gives 1.014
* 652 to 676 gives 1.201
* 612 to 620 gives 1.032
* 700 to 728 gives 1.019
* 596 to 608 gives 1.016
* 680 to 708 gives 1.041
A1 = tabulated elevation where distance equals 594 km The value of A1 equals 0.9905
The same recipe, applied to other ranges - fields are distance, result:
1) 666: 1.008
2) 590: 1.003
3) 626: 1.014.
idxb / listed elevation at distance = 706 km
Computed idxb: 1.01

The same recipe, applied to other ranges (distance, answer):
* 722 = 0.989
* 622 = 1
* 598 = 0.9936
